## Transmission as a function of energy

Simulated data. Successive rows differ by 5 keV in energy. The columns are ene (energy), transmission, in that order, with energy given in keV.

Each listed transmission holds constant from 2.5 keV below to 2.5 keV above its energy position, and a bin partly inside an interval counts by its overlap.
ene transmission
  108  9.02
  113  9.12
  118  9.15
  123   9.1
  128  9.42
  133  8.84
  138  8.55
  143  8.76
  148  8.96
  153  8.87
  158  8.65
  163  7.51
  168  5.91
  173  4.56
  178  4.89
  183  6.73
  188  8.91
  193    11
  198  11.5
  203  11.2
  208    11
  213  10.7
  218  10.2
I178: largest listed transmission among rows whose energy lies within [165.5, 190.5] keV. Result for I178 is 8.91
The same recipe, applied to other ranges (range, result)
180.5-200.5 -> 11.5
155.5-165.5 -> 8.65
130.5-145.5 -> 8.84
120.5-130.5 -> 9.42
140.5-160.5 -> 8.96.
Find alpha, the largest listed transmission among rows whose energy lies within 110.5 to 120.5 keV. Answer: 9.15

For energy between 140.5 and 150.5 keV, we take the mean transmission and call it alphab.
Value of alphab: 8.86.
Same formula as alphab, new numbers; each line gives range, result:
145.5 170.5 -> 7.98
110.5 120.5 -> 9.13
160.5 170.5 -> 6.71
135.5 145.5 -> 8.65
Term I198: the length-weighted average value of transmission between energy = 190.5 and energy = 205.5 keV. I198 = 11.2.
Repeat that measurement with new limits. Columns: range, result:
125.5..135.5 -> 9.13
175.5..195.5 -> 7.88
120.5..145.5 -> 8.93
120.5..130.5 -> 9.26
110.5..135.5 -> 9.13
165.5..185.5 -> 5.52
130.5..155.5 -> 8.8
